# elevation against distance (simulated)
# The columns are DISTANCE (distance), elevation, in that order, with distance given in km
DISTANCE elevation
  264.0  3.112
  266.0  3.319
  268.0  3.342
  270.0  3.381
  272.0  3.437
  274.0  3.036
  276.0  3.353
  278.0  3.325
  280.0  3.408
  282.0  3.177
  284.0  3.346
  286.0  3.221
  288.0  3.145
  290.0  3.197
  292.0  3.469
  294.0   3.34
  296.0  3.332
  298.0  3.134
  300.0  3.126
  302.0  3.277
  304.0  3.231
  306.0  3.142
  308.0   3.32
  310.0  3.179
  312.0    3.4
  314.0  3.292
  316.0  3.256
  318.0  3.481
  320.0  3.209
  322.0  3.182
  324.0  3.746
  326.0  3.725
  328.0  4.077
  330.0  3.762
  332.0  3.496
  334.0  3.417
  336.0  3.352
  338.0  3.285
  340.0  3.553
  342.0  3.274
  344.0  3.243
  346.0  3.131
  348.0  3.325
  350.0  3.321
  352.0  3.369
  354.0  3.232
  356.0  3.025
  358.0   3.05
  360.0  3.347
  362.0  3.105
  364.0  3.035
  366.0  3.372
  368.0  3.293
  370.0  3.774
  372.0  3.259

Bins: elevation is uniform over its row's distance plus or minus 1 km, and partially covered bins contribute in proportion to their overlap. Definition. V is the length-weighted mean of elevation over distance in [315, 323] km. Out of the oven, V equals 3.28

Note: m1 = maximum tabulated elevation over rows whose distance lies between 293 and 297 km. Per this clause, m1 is 3.34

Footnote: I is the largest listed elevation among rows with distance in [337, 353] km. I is 3.553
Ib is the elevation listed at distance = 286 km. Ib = 3.221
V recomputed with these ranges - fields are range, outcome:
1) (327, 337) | 3.62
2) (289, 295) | 3.34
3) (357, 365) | 3.13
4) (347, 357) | 3.25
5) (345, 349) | 3.23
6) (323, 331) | 3.83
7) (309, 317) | 3.28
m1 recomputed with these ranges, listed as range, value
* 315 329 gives 4.077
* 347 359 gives 3.369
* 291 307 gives 3.469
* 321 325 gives 3.746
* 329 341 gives 3.762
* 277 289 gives 3.408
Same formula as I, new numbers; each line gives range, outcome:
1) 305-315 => 3.4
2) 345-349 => 3.325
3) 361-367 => 3.372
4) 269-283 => 3.437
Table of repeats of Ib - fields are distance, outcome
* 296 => 3.332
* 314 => 3.292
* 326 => 3.725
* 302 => 3.277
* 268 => 3.342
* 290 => 3.197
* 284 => 3.346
